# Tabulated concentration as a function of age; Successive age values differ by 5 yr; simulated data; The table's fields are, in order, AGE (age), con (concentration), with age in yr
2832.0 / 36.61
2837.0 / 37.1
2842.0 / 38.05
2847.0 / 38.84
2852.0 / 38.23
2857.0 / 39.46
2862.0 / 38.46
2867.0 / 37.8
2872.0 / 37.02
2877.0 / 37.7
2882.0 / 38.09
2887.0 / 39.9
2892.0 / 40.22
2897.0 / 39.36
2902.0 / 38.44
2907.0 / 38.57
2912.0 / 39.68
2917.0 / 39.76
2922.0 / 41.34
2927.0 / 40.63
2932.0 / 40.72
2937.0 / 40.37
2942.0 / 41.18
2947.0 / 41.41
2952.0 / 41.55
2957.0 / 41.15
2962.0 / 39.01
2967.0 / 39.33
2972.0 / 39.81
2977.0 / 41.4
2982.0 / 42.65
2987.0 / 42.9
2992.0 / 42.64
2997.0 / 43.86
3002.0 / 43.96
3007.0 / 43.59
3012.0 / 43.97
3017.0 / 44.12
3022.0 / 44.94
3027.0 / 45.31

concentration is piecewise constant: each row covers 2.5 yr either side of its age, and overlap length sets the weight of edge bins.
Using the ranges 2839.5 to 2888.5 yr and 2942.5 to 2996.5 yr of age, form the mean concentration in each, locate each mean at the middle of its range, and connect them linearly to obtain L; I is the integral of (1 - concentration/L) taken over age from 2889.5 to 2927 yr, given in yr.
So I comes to -0.12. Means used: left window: 38.3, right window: 41.3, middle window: 39.7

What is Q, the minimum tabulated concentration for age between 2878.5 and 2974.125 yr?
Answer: 38.09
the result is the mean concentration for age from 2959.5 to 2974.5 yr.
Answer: 39.4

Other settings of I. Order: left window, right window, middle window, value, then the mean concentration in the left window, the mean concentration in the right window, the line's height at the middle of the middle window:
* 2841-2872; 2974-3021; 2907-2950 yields 0.4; 38.4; 43.3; 40.9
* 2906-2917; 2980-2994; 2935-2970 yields 0.5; 39.3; 42.7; 41.2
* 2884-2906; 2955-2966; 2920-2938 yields -0.5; 39.4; 39.9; 39.7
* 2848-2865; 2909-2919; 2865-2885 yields 0.7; 38.7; 39.7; 39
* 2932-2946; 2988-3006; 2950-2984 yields 1.2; 40.8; 43.4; 42.1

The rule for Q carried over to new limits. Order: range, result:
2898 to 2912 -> 38.44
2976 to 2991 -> 41.4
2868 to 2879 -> 37.02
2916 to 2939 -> 39.76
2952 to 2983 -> 39.01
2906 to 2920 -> 38.57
